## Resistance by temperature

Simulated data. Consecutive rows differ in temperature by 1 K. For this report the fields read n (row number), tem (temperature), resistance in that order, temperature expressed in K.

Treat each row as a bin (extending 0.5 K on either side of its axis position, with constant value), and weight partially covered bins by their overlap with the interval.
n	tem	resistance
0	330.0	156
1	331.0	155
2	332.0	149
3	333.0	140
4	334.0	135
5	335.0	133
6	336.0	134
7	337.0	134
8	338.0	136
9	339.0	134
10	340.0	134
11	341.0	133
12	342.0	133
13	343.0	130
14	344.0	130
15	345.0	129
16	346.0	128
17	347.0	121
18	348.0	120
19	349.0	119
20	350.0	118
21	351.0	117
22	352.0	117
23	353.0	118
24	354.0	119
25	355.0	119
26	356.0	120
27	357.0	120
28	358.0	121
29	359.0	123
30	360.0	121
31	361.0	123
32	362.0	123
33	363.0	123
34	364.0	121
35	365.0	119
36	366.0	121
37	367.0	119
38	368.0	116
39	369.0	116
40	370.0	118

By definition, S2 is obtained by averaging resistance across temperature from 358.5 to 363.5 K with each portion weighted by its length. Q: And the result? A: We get 123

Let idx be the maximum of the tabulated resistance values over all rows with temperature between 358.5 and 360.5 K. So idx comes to 123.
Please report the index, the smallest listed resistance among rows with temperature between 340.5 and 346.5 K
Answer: 128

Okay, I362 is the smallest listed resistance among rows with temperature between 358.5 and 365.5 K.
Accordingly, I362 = 119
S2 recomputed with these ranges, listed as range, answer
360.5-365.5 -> 122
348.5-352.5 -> 118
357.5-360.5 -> 122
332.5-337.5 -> 135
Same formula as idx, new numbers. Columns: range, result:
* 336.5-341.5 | 136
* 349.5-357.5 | 120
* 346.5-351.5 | 121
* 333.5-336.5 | 135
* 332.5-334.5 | 140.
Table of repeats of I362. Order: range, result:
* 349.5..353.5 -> 117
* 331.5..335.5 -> 133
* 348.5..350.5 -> 118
